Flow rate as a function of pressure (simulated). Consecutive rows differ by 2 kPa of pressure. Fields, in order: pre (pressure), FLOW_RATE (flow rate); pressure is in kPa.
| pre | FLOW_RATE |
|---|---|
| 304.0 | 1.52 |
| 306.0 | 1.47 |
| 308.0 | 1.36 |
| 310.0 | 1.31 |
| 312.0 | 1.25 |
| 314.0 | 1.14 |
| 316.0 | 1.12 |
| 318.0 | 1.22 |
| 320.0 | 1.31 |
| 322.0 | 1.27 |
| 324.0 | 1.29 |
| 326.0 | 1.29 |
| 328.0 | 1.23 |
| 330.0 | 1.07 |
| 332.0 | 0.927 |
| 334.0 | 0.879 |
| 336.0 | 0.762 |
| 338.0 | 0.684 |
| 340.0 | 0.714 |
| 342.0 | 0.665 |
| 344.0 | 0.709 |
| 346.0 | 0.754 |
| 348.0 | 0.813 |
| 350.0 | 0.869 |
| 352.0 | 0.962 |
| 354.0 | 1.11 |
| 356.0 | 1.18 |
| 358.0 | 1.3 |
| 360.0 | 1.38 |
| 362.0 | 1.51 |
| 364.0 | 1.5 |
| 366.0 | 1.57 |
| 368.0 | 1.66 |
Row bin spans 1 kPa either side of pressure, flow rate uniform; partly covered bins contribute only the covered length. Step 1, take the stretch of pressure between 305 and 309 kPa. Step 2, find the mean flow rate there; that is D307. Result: 1.42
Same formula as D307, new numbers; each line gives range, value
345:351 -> 0.812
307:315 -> 1.26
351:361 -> 1.19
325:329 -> 1.26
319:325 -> 1.29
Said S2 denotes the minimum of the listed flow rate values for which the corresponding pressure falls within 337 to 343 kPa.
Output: 0.665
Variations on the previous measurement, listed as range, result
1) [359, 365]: 1.38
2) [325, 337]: 0.762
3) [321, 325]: 1.27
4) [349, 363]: 0.869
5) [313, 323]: 1.12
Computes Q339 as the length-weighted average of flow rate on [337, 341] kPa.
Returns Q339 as 0.699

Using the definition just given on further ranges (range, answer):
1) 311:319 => 1.18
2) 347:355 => 0.939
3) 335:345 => 0.707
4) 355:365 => 1.37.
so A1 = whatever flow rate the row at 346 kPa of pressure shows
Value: 0.754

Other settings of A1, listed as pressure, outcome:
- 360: 1.38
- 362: 1.51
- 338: 0.684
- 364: 1.5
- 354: 1.11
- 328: 1.23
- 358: 1.3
